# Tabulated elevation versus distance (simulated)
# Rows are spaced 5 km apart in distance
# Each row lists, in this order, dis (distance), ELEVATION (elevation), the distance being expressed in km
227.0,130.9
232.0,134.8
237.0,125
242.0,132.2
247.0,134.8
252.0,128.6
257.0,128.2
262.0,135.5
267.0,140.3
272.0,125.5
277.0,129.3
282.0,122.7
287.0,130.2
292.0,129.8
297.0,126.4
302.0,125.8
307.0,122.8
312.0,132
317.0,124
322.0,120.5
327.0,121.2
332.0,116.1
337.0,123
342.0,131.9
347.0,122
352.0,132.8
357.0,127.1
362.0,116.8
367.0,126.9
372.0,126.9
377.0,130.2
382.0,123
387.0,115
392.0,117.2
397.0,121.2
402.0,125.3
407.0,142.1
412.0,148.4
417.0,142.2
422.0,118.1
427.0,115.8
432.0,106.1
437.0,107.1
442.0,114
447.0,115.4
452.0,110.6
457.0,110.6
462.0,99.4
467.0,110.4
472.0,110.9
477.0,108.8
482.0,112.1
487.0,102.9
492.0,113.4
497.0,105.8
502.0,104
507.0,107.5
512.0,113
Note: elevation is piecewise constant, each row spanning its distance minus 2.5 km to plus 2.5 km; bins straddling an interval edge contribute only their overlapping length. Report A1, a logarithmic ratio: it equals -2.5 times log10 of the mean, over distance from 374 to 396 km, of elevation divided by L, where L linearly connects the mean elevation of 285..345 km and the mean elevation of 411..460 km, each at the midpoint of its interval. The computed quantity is -0.01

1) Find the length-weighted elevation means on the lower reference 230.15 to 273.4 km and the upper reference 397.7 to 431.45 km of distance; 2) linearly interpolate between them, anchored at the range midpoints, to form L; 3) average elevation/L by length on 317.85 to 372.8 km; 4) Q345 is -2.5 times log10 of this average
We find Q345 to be 0.06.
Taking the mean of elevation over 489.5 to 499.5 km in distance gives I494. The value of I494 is 110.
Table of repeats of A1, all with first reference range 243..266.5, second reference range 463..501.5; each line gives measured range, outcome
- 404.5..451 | -0.08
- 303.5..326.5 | 0.01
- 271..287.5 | 0.03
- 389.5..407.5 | -0.07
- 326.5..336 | 0.05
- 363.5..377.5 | -0.06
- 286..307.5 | 0.01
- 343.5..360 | -0.04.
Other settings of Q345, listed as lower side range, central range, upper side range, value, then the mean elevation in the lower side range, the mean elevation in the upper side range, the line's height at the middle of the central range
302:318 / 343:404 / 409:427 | 0.057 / 126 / 134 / 131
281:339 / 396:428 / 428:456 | -0.155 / 125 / 111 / 114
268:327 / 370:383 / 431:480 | -0.082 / 126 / 109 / 118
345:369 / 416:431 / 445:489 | -0.058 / 125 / 109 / 115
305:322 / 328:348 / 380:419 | 0.029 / 126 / 129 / 127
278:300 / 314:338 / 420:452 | 0.023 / 127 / 112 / 124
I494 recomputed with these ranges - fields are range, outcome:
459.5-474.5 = 107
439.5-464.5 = 110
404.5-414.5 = 145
